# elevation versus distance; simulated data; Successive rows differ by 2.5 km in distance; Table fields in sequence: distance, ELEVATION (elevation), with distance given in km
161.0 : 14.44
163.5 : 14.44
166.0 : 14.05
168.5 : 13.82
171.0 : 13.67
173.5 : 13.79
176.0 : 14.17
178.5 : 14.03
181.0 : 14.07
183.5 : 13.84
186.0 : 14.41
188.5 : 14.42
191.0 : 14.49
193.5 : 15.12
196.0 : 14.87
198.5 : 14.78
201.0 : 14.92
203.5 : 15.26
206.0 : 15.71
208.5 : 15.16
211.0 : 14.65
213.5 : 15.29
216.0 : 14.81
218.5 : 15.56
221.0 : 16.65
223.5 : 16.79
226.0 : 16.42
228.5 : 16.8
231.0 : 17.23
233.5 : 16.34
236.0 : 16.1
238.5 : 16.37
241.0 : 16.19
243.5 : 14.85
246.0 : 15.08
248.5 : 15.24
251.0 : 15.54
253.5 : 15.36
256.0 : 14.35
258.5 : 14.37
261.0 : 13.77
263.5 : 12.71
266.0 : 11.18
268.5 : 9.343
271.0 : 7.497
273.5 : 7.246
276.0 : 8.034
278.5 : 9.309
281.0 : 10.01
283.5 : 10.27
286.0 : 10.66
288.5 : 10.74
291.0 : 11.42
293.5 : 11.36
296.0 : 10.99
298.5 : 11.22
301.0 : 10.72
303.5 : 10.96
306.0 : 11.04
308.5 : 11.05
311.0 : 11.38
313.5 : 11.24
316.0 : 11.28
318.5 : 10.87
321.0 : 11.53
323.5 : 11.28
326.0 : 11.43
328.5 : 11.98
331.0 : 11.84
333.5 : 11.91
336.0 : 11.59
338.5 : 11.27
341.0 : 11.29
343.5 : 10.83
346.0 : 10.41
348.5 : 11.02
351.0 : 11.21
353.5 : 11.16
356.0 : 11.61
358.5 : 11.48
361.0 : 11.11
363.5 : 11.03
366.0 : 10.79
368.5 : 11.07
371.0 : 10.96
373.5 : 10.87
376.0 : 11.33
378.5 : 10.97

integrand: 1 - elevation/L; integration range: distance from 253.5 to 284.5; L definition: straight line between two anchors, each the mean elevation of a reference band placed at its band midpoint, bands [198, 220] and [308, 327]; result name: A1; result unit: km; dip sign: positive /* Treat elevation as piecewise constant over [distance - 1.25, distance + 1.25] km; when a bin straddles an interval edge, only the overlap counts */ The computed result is 5.2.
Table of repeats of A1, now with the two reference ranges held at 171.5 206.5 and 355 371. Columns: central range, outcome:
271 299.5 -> 6.0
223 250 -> -5.0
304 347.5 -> 2.1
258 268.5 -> 0.5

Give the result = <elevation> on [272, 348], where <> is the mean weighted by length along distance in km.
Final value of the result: 10.8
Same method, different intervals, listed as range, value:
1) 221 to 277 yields 14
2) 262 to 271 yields 10.7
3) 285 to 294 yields 11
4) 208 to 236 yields 16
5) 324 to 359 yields 11.4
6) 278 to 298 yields 10.7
